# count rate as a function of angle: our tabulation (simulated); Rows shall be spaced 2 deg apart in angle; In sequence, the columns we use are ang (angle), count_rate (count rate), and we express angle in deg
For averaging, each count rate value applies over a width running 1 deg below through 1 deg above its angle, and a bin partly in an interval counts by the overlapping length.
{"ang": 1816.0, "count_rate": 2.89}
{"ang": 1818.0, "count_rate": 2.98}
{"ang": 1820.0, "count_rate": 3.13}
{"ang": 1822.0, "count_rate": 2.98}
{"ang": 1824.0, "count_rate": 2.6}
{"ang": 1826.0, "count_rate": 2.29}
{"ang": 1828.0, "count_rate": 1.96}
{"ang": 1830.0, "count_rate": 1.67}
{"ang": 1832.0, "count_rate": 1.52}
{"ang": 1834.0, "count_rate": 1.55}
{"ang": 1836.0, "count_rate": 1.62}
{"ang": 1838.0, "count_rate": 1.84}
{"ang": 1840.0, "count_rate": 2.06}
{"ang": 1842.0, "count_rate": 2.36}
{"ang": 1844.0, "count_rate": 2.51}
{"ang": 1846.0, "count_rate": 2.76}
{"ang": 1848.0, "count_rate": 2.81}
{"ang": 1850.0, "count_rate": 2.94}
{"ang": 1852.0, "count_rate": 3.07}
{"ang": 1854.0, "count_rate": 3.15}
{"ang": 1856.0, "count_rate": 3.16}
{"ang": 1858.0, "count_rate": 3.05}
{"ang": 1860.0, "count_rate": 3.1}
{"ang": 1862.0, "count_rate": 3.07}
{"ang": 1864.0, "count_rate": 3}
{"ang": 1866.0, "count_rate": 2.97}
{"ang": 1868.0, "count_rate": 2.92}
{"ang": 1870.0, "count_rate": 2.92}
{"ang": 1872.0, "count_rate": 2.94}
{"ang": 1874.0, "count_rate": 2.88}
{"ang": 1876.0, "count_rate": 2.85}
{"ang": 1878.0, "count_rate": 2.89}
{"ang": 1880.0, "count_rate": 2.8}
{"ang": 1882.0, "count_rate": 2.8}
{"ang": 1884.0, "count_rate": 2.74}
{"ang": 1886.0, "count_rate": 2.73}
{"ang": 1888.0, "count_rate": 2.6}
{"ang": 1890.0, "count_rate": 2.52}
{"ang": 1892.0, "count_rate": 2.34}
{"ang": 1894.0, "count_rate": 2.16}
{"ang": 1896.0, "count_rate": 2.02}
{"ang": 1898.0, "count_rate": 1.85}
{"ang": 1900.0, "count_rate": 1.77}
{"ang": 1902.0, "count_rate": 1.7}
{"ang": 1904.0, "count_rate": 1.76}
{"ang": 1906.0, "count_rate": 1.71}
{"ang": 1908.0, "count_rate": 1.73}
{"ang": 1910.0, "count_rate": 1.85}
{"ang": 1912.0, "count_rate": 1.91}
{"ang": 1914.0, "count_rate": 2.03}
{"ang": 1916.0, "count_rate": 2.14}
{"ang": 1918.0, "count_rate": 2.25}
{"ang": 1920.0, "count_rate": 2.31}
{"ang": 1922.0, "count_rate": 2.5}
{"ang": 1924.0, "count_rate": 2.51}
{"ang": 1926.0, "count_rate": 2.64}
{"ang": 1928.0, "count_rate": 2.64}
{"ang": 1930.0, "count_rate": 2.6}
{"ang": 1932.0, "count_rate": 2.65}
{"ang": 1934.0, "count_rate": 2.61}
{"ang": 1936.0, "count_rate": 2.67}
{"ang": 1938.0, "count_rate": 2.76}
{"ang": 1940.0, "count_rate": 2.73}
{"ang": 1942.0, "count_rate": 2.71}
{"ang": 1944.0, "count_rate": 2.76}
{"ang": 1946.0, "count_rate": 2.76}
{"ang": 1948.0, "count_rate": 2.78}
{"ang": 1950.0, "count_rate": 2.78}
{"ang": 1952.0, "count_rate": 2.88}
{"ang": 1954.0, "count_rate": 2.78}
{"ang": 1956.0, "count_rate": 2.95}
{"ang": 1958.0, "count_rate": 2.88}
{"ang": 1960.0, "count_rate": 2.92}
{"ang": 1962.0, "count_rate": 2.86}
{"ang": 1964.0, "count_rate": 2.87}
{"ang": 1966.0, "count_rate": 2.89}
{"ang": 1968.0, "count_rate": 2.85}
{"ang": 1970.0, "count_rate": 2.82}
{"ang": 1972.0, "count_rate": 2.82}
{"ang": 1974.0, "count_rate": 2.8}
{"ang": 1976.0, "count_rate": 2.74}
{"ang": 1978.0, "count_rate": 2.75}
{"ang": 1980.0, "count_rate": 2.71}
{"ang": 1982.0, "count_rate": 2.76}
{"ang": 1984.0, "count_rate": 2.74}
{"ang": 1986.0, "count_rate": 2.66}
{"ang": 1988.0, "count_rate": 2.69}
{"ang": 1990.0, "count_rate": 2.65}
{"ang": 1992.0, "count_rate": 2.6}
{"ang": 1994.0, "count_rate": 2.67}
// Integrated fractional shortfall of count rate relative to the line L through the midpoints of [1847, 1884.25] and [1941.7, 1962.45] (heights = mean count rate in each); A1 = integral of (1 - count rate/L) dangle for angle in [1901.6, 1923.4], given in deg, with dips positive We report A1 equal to 6.6 deg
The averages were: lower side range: 2.95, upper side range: 2.83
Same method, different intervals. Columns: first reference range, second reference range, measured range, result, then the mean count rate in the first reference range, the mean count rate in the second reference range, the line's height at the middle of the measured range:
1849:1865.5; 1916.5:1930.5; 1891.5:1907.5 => 4.7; 3.06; 2.48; 2.69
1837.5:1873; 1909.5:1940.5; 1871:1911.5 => 4.7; 2.83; 2.43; 2.62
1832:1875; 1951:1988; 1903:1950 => 6.2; 2.67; 2.81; 2.76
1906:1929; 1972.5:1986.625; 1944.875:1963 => -2.3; 2.21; 2.74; 2.52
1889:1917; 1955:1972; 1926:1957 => -2.4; 1.96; 2.88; 2.54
